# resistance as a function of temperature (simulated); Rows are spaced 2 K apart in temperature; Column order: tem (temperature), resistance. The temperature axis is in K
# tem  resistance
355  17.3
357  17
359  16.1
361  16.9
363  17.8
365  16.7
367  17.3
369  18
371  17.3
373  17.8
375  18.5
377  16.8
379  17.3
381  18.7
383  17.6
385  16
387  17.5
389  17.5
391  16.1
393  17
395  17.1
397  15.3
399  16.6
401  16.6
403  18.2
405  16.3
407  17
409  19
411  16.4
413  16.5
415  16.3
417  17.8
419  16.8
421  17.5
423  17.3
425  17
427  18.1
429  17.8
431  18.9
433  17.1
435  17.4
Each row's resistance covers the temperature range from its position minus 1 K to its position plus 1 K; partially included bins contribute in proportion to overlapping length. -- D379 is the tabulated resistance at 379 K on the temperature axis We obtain 17.3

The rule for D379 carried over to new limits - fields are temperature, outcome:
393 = 17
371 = 17.3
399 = 16.6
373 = 17.8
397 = 15.3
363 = 17.8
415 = 16.3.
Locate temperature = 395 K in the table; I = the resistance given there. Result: 17.1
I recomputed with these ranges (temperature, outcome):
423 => 17.3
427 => 18.1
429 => 17.8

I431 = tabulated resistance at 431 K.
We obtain 18.9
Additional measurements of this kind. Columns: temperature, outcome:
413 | 16.5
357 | 17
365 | 16.7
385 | 16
